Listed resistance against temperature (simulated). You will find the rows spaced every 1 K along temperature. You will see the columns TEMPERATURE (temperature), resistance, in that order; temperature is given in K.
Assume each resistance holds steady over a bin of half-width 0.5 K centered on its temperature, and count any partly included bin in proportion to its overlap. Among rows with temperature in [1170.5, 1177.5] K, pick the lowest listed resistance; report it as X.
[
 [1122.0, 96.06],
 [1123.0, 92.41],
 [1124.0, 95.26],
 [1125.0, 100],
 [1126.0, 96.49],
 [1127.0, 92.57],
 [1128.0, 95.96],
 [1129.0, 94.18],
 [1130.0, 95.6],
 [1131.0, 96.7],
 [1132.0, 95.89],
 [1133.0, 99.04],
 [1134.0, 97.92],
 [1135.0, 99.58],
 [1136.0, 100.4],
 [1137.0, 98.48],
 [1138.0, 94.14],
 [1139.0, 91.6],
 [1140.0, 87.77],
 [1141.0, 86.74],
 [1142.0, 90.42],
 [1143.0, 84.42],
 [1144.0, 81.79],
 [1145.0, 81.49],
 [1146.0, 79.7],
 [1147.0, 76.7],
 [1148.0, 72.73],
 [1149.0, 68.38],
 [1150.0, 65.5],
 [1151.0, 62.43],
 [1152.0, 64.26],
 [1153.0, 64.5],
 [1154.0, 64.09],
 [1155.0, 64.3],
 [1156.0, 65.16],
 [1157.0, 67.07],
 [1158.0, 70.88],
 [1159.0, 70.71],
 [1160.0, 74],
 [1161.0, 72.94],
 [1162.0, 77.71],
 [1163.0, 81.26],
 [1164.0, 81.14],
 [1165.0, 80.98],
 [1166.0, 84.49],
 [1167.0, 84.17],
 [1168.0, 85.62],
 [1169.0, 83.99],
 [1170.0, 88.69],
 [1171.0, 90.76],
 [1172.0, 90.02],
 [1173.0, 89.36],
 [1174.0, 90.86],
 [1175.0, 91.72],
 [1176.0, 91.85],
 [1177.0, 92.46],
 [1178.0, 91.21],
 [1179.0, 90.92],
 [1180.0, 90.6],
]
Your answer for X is 89.36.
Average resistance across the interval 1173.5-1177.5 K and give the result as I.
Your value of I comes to 91.7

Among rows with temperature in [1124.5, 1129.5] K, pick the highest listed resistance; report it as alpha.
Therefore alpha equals 100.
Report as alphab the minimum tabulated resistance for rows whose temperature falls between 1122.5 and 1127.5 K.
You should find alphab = 92.41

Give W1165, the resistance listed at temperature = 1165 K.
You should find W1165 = 80.98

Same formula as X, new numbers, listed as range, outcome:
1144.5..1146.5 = 79.7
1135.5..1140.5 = 87.77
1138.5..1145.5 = 81.49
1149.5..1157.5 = 62.43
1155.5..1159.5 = 65.16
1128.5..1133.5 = 94.18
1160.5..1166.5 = 72.94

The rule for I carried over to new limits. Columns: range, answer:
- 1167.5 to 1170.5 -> 86.1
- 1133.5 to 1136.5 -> 99.3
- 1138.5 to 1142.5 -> 89.1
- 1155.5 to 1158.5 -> 67.7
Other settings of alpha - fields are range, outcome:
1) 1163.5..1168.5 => 85.62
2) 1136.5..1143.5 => 98.48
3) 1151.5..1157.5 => 67.07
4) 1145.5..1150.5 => 79.7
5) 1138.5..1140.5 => 91.6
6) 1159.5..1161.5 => 74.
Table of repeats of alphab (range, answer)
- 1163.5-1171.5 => 80.98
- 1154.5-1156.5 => 64.3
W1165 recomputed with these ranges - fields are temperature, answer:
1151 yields 62.43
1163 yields 81.26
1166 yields 84.49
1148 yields 72.73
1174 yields 90.86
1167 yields 84.17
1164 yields 81.14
